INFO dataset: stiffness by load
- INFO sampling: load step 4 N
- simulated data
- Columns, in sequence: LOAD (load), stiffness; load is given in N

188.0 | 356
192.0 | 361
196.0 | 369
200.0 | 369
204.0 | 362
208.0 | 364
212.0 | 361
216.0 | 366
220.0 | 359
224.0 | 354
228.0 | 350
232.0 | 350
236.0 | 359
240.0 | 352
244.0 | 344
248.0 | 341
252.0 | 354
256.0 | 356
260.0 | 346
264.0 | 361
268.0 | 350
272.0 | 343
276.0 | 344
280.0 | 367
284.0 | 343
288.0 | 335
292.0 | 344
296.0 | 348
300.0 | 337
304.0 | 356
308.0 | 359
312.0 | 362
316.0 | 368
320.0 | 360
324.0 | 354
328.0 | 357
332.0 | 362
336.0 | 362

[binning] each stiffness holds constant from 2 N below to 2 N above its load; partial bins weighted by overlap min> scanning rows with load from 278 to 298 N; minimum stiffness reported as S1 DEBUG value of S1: 335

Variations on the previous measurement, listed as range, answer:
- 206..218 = 361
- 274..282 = 344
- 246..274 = 341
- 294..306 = 337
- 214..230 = 350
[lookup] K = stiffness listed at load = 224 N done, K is 354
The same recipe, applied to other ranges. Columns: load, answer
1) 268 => 350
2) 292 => 344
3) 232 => 350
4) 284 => 343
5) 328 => 357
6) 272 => 343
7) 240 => 352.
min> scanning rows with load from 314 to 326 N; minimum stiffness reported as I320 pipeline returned 354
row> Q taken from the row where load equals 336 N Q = 362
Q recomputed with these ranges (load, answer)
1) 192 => 361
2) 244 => 344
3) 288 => 335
